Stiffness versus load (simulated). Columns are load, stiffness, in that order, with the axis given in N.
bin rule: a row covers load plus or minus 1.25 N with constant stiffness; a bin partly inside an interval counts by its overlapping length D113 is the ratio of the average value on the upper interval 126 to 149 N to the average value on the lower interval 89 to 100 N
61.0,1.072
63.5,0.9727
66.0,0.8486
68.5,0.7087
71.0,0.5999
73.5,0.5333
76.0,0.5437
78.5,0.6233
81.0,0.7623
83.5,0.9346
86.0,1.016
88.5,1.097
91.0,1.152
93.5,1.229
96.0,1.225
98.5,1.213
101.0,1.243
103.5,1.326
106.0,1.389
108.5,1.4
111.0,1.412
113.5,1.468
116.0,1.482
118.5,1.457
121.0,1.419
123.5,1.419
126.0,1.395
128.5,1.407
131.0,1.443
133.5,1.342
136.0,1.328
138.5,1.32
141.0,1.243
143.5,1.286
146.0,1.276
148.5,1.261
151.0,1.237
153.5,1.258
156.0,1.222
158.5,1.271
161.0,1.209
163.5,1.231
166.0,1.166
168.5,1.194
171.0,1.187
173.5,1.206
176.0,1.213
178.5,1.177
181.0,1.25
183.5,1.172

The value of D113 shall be 1.11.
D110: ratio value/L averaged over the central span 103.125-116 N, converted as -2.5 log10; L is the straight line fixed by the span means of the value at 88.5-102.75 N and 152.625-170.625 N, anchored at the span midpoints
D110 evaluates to -0.17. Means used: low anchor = 1.21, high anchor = 1.22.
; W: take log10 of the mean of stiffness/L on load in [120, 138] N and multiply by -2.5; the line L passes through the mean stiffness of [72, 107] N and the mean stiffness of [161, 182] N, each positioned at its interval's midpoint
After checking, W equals -0.25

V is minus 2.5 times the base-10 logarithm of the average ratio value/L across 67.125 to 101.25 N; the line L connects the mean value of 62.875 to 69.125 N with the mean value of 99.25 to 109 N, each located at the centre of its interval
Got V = 0.20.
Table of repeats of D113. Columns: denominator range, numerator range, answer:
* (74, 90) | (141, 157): 1.53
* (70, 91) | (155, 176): 1.53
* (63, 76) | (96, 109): 1.86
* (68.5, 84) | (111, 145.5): 2.11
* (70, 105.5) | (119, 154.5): 1.37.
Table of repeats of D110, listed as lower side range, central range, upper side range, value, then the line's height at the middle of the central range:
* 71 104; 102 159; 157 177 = -0.23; 1.1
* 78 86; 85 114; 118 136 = -0.20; 1.05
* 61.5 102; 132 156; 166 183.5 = -0.16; 1.11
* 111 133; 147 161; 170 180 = 0.04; 1.29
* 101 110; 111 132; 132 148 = -0.08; 1.33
